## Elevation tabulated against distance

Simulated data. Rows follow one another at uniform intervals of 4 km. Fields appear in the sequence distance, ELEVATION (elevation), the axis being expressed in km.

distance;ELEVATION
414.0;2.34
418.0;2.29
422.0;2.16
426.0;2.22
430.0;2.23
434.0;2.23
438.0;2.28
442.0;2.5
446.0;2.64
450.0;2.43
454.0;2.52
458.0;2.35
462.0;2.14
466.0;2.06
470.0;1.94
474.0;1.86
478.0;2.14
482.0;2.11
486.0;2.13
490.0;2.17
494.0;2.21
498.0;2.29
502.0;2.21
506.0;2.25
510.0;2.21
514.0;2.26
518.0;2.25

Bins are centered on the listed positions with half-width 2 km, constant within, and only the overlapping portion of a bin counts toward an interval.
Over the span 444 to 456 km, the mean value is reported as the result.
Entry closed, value 2.53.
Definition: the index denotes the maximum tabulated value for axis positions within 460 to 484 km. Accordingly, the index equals 2.14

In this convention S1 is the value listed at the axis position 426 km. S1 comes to 2.22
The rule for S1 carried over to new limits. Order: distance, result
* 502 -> 2.21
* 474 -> 1.86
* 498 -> 2.29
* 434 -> 2.23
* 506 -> 2.25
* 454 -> 2.52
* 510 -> 2.21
